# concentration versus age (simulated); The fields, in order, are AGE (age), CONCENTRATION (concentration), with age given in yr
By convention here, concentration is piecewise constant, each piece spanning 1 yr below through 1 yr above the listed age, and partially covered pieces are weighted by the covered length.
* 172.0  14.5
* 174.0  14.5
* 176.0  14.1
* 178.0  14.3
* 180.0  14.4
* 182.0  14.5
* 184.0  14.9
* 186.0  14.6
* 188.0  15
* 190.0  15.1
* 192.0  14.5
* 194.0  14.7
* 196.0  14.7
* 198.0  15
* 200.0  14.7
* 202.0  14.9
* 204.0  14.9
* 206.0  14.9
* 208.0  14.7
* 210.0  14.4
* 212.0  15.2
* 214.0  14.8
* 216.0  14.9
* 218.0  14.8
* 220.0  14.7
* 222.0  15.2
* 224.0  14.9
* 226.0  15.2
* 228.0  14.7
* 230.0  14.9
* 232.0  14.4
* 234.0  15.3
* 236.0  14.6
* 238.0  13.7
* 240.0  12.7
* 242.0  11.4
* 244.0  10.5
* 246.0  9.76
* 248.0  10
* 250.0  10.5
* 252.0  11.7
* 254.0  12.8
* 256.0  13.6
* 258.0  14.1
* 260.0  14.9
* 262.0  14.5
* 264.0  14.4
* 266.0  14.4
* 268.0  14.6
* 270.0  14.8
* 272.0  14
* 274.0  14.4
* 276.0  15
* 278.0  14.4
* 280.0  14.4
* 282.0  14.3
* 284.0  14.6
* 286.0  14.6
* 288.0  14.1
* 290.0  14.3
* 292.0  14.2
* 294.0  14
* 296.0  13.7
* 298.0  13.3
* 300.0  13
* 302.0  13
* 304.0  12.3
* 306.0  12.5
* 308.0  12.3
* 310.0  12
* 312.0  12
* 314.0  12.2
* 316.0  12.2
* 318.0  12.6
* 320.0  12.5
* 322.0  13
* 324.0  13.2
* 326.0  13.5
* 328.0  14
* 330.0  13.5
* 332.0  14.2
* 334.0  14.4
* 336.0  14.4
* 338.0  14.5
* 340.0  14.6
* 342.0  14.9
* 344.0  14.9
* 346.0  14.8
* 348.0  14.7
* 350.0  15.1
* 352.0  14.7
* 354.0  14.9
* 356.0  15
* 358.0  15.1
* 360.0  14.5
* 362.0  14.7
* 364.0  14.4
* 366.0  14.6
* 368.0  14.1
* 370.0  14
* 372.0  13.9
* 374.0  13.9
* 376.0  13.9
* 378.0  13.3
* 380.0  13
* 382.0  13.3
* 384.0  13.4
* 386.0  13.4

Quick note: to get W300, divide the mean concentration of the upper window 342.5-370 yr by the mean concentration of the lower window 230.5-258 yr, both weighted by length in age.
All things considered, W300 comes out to 1.2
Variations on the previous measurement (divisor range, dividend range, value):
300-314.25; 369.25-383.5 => 1.10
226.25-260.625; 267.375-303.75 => 1.09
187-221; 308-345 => 0.91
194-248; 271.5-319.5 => 0.95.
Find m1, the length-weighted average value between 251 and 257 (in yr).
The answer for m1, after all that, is 12.7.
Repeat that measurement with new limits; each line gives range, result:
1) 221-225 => 15.1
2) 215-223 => 14.9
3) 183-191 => 14.9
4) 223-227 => 15.1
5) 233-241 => 14.1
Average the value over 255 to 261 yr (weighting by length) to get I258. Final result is 14.2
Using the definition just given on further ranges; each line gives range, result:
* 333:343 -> 14.6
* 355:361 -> 14.9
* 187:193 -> 14.9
